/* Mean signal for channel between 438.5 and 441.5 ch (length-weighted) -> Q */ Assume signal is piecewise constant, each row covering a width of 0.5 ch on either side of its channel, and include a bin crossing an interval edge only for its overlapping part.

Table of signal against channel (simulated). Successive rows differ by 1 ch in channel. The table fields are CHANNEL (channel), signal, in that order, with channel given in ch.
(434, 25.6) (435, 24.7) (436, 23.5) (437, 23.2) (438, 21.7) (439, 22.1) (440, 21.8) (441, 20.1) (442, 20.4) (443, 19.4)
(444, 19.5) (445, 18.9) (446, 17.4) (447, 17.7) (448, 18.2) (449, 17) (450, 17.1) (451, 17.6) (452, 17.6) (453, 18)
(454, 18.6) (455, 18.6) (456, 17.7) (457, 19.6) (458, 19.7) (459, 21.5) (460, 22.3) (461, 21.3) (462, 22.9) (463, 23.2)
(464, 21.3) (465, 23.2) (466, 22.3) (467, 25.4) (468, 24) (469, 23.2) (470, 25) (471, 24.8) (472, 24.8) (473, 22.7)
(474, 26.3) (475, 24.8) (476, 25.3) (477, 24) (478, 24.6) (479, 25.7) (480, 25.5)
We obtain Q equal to 21.3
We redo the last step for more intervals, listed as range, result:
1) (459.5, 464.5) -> 22.2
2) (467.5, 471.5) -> 24.2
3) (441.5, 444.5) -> 19.8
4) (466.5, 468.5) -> 24.7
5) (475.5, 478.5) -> 24.6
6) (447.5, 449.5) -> 17.6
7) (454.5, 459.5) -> 19.4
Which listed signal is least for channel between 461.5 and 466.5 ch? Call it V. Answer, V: 21.3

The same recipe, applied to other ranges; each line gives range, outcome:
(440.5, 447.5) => 17.4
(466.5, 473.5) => 22.7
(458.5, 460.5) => 21.5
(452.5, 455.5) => 18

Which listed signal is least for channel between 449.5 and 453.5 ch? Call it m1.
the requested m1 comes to 17.1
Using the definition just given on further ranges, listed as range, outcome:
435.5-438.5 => 21.7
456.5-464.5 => 19.6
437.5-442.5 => 20.1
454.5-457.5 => 17.7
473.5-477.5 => 24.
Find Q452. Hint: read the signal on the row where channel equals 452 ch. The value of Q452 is 17.6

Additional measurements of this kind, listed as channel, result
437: 23.2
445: 18.9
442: 20.4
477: 24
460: 22.3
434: 25.6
